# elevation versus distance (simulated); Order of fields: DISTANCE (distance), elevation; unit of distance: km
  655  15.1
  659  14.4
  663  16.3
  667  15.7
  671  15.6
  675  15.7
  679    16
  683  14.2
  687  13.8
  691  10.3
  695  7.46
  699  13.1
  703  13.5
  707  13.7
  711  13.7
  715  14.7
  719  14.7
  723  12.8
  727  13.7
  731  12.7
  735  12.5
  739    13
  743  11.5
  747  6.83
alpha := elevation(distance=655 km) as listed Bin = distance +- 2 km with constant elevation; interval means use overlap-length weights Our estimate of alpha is 15.1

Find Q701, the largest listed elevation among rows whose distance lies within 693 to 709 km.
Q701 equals 13.7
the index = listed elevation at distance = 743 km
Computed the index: 11.5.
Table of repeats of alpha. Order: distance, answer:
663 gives 16.3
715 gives 14.7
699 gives 13.1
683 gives 14.2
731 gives 12.7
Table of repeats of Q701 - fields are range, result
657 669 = 16.3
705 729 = 14.7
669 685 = 16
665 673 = 15.7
